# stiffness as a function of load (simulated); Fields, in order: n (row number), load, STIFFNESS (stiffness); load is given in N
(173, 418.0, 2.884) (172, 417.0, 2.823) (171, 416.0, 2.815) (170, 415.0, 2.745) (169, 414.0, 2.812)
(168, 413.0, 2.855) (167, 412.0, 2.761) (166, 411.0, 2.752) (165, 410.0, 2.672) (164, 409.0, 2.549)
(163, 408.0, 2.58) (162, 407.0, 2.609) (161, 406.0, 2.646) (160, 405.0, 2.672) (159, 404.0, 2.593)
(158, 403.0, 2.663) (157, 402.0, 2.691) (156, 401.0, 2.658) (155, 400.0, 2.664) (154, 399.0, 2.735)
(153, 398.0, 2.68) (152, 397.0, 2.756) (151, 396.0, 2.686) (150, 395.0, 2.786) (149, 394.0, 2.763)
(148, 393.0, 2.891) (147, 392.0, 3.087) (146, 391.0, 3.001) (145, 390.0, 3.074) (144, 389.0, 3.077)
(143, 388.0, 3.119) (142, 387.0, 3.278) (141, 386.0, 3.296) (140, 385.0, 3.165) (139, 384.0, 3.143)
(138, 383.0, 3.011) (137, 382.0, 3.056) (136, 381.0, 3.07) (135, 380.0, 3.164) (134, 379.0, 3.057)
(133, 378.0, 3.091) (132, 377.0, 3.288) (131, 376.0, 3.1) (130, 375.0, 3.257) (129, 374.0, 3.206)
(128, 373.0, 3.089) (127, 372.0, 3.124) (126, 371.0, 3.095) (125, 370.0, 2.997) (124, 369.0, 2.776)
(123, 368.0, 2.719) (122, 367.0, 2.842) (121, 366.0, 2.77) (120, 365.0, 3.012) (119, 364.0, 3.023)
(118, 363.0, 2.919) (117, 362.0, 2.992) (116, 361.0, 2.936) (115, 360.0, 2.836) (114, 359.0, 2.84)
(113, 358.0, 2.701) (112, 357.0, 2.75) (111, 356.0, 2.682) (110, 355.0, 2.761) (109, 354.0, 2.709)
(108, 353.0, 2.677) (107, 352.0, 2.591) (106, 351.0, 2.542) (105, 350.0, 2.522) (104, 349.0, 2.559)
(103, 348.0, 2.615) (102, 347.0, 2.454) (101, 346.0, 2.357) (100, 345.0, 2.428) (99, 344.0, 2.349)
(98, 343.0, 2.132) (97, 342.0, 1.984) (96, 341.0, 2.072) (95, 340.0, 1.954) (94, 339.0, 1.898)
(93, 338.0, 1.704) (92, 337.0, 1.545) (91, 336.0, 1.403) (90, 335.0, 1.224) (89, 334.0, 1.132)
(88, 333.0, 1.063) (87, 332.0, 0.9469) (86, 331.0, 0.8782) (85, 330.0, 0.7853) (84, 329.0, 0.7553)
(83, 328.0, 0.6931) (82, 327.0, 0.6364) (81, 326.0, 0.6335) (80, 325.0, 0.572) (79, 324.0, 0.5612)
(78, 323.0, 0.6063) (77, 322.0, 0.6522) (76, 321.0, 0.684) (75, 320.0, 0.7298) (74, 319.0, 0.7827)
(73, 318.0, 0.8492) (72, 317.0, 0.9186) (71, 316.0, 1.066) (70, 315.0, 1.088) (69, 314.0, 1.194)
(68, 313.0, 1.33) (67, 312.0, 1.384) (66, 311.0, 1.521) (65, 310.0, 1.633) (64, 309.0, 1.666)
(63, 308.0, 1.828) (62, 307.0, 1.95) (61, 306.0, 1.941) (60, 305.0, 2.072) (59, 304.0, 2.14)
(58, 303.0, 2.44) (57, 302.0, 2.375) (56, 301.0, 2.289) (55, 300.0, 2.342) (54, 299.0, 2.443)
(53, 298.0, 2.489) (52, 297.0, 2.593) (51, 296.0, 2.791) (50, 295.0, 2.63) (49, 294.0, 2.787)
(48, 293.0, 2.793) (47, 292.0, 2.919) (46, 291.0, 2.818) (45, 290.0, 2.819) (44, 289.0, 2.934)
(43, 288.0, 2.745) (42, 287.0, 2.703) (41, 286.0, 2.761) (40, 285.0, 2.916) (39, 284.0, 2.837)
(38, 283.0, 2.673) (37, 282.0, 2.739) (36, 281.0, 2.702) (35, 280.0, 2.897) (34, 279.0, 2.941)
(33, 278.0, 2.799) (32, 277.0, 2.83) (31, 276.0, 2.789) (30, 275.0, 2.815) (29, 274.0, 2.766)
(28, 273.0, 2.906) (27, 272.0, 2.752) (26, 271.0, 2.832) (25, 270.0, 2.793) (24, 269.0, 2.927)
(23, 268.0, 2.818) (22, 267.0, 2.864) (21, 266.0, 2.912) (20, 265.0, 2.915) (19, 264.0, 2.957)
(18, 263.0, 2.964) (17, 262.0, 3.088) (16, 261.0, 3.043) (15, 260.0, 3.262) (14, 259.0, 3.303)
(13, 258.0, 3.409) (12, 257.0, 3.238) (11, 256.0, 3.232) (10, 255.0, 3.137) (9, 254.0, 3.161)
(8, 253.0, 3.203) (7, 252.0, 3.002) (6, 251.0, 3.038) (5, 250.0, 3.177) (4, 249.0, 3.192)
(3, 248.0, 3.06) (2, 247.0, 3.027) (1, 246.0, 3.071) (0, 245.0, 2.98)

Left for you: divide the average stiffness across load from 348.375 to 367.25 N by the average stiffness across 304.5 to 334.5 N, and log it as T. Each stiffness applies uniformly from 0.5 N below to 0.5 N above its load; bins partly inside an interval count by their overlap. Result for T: 2.6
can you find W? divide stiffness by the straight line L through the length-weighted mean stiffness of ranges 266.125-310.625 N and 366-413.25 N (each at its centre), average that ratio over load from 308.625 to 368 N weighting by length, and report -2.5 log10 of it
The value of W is 0.47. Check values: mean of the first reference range 2.6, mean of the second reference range 2.91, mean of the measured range 1.8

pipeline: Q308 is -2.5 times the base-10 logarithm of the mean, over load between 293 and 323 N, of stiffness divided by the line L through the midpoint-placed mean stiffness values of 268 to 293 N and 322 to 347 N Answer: 0.22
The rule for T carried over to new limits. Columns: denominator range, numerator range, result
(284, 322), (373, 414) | 1.43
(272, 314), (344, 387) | 1.17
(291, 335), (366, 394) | 2.00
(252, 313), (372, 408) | 1.10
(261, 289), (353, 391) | 1.05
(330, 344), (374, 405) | 1.93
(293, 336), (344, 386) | 1.96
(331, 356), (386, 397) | 1.45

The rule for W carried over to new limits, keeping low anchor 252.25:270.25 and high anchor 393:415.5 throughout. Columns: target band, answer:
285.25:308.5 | 0.19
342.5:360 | 0.10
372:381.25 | -0.14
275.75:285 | 0.08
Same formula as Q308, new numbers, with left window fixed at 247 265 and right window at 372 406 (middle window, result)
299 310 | 0.414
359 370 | 0.040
